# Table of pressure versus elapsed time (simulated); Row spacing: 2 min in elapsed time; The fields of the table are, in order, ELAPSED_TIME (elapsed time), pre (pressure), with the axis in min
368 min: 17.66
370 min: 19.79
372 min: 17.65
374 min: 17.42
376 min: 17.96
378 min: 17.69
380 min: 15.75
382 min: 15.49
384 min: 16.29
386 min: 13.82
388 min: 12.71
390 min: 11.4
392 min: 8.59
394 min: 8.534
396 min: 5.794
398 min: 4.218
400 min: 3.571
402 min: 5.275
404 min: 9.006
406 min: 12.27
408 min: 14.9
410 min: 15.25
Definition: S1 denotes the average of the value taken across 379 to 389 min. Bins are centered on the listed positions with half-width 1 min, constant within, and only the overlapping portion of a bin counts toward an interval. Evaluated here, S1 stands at 14.8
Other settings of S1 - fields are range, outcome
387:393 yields 10.9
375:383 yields 16.7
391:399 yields 6.78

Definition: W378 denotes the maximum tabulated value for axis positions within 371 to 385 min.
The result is 17.96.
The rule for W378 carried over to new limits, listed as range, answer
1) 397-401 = 4.218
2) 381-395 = 16.29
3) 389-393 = 11.4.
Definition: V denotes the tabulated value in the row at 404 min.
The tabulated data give 9.006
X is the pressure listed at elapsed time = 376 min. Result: 17.96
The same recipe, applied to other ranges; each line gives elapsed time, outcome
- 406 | 12.27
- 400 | 3.571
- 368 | 17.66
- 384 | 16.29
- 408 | 14.9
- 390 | 11.4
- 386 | 13.82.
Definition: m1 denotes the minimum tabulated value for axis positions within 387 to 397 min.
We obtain 5.794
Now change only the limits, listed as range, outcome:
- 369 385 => 15.49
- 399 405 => 3.571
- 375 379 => 17.69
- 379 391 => 11.4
